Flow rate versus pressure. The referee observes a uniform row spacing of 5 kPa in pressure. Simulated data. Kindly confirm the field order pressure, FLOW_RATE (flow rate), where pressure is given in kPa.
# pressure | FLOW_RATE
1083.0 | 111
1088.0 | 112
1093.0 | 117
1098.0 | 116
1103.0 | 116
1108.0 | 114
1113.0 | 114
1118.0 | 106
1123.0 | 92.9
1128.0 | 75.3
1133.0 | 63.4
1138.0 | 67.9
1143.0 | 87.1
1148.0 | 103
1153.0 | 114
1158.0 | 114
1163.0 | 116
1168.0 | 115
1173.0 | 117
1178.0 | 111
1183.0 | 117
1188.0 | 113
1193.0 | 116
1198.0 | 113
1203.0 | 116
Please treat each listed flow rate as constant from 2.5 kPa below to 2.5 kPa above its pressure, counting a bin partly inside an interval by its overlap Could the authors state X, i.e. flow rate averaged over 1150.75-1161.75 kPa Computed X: 114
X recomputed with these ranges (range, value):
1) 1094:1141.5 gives 96.6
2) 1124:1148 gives 77.7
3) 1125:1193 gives 102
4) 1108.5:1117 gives 113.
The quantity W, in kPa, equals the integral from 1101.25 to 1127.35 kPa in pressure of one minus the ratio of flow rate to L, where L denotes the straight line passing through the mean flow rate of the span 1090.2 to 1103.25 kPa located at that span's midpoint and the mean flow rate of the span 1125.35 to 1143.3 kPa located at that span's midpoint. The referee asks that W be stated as -2.85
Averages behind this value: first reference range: 116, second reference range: 71.9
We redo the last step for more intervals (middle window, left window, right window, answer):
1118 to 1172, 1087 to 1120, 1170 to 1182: 8.6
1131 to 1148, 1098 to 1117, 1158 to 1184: 5.5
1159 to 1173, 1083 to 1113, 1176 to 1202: -0.2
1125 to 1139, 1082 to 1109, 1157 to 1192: 5.5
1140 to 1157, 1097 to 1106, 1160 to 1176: 2.1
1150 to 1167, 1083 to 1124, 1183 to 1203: -0.1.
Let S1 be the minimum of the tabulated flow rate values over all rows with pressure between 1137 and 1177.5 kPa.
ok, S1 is 67.9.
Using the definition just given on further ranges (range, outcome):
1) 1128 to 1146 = 63.4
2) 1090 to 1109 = 114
